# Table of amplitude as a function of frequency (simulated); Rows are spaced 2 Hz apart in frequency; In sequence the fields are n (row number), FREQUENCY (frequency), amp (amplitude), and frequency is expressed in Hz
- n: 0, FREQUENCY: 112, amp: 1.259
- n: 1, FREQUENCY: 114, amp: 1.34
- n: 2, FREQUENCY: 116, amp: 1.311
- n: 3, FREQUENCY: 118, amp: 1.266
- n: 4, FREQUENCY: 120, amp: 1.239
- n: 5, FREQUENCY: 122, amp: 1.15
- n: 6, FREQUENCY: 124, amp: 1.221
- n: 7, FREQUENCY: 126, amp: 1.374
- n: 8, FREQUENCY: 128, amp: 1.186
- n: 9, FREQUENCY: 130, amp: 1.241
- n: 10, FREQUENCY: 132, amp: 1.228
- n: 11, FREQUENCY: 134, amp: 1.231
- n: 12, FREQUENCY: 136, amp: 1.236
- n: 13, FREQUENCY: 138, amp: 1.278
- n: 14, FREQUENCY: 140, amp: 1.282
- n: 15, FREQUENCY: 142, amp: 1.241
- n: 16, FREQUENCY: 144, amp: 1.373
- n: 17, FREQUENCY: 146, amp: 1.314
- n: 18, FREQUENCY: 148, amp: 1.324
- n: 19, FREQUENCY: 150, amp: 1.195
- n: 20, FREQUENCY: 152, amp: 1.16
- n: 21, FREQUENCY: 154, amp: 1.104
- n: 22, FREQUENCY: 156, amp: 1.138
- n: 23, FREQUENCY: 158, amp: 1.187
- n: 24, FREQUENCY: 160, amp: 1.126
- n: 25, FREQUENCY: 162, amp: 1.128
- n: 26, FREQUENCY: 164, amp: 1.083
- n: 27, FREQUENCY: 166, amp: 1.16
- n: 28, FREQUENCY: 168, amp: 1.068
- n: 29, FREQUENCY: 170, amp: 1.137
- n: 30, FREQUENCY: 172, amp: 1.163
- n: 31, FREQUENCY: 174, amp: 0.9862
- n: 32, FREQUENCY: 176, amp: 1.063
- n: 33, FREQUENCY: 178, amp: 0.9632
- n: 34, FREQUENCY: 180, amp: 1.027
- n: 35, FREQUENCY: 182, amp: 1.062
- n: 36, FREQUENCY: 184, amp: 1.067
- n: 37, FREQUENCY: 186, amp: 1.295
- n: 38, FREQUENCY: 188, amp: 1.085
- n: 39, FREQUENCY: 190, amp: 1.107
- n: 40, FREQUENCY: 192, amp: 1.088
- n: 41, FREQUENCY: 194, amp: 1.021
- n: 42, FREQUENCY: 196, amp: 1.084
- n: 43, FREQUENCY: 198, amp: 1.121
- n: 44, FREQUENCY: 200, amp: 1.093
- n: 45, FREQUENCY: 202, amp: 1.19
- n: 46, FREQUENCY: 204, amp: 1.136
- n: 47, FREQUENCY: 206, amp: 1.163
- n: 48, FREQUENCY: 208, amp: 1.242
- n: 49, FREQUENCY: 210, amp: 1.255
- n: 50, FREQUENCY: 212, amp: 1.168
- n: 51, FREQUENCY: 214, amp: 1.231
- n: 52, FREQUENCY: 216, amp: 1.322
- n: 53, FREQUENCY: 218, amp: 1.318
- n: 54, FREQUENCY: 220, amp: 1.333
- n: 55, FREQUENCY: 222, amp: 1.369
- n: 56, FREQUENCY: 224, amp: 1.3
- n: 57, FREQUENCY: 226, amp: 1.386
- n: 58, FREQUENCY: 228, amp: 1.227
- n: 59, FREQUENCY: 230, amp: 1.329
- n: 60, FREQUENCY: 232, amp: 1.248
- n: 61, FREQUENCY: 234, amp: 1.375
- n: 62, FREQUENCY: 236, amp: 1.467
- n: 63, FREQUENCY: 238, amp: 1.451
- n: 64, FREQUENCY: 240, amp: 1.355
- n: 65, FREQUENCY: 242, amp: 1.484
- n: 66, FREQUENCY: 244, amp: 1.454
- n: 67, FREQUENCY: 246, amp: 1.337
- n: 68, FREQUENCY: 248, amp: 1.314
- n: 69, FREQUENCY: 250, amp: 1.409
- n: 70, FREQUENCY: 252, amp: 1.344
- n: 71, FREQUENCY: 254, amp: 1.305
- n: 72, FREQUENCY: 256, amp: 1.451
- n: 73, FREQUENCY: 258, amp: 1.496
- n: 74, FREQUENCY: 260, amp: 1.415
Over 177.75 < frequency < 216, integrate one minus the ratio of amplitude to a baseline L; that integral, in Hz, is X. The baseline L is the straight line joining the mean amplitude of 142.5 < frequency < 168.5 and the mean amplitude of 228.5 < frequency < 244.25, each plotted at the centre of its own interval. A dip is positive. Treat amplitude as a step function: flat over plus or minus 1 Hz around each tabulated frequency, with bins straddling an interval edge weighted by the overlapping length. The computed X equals 4.6 Hz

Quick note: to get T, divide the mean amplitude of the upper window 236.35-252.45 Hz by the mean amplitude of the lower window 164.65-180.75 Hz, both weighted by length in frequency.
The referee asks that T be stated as 1.3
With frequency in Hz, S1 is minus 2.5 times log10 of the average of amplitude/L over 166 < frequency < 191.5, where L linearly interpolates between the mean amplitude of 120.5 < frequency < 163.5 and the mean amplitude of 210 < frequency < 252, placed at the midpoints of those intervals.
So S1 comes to 0.17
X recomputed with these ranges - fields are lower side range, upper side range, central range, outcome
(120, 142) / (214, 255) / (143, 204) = 7.4 Hz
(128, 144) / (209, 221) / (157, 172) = 1.5 Hz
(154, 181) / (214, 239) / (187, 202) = 1.4 Hz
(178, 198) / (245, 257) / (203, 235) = -1.4 Hz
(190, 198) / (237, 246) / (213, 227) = -0.6 Hz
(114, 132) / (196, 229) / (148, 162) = 0.9 Hz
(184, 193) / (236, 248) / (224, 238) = 0.1 Hz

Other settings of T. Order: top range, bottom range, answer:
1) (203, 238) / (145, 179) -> 1.14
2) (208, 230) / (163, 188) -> 1.18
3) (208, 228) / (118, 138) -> 1.04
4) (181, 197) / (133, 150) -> 0.86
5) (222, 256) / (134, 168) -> 1.13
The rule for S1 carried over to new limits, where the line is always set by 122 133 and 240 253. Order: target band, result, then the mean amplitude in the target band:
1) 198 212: 0.140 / 1.17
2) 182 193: 0.172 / 1.12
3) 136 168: 0.059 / 1.2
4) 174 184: 0.258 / 1.03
